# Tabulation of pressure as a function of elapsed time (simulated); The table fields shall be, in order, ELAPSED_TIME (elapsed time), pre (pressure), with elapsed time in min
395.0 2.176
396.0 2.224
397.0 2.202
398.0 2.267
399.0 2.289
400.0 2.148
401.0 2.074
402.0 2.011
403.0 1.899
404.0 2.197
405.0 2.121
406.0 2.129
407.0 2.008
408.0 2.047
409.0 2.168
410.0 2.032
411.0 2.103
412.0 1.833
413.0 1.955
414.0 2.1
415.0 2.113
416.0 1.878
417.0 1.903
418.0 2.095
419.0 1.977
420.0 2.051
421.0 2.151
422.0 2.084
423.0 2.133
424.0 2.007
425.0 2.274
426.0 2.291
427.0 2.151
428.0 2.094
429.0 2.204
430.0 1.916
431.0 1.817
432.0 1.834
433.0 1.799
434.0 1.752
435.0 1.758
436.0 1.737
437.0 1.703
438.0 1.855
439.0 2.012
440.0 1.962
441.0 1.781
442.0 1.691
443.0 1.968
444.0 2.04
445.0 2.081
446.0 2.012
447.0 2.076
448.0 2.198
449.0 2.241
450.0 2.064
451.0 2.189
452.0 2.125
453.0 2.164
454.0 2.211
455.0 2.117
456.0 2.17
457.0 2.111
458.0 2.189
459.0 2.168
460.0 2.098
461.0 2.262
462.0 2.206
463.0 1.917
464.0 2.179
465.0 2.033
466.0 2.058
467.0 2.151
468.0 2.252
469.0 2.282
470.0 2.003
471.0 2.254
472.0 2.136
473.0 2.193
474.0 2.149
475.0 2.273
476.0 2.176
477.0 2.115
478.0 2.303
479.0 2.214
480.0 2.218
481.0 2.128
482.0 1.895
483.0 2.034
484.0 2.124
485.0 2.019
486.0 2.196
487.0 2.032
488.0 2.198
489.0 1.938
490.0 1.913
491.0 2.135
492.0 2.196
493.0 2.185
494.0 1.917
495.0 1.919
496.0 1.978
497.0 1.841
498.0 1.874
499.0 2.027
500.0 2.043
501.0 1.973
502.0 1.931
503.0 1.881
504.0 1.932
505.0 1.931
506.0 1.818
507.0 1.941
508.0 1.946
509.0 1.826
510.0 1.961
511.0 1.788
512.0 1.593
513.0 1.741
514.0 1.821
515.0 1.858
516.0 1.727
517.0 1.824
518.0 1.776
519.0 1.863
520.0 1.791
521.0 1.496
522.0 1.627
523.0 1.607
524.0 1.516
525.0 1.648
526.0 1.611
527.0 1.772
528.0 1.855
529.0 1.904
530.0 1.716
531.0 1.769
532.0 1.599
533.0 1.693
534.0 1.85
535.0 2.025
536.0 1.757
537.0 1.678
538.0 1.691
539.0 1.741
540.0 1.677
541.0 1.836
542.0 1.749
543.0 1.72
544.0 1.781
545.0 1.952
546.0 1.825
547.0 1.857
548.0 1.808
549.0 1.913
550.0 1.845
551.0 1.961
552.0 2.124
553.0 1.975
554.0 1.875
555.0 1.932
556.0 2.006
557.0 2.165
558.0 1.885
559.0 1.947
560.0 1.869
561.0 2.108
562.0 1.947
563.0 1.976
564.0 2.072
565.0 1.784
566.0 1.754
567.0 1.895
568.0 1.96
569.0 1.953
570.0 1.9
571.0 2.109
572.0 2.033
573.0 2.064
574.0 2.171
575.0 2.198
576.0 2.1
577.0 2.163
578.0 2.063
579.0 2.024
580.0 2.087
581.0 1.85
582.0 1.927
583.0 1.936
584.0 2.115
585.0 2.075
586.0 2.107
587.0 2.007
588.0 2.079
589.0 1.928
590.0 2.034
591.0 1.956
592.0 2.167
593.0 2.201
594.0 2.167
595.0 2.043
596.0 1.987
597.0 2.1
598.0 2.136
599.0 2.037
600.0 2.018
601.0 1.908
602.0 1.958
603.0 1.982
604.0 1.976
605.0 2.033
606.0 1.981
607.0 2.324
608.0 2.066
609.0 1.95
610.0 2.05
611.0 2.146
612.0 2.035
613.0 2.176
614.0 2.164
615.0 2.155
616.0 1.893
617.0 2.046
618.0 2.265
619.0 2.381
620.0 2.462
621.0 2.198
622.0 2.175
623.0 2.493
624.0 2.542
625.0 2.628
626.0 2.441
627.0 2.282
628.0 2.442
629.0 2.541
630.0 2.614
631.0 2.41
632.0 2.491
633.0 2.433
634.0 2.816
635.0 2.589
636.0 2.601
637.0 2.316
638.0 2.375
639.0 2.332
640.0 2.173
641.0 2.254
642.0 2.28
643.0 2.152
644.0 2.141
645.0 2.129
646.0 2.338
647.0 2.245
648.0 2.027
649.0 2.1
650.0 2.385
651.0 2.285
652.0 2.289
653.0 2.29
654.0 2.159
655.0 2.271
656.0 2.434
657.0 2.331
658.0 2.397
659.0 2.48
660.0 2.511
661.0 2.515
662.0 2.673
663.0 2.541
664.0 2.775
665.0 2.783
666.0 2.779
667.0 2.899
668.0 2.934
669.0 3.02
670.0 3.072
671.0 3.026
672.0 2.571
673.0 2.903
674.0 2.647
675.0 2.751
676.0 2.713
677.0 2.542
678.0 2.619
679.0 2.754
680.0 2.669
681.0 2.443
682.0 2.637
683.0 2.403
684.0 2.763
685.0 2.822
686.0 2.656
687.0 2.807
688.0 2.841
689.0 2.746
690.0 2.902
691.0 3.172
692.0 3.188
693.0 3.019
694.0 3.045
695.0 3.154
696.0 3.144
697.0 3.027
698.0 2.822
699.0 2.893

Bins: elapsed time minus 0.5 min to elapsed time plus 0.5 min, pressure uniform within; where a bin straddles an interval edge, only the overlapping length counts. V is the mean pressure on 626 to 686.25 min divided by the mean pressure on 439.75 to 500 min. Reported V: 1.20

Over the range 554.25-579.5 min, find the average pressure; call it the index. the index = 2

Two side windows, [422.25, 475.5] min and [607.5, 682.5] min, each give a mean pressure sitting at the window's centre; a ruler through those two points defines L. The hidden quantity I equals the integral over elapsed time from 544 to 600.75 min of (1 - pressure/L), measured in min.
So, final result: 7.3 min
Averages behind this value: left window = 2.06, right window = 2.43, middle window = 2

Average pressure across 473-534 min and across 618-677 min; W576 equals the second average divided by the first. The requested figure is 1.29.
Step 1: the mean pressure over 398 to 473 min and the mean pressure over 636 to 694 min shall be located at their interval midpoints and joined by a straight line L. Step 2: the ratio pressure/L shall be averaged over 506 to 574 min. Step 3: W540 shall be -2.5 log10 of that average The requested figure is 0.24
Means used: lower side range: 2.06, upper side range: 2.57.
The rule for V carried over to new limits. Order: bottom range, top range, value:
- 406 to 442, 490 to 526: 0.93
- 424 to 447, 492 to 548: 0.93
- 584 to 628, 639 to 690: 1.19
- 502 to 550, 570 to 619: 1.16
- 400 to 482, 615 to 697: 1.23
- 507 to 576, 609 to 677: 1.31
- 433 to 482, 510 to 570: 0.88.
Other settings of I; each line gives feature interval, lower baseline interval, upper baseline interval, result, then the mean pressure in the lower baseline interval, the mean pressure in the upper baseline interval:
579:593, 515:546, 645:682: 0.38 min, 1.74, 2.56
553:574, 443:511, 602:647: 2.17 min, 2.08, 2.27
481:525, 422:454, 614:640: 4.84 min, 2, 2.39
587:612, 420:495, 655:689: 4.31 min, 2.07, 2.68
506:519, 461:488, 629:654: 2.18 min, 2.14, 2.34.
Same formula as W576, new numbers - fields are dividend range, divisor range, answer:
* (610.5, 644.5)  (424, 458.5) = 1.16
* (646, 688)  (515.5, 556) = 1.45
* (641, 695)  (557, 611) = 1.29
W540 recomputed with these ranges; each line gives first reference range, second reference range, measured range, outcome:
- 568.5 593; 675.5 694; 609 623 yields 0.06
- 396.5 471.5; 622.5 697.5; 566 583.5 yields 0.18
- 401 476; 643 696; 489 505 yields 0.12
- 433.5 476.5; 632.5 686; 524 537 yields 0.26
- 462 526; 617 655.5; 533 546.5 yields 0.17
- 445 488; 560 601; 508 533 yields 0.20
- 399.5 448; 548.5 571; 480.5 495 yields -0.04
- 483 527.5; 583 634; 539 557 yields 0.07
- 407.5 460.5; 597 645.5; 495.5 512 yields 0.11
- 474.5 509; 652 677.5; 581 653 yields 0.12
